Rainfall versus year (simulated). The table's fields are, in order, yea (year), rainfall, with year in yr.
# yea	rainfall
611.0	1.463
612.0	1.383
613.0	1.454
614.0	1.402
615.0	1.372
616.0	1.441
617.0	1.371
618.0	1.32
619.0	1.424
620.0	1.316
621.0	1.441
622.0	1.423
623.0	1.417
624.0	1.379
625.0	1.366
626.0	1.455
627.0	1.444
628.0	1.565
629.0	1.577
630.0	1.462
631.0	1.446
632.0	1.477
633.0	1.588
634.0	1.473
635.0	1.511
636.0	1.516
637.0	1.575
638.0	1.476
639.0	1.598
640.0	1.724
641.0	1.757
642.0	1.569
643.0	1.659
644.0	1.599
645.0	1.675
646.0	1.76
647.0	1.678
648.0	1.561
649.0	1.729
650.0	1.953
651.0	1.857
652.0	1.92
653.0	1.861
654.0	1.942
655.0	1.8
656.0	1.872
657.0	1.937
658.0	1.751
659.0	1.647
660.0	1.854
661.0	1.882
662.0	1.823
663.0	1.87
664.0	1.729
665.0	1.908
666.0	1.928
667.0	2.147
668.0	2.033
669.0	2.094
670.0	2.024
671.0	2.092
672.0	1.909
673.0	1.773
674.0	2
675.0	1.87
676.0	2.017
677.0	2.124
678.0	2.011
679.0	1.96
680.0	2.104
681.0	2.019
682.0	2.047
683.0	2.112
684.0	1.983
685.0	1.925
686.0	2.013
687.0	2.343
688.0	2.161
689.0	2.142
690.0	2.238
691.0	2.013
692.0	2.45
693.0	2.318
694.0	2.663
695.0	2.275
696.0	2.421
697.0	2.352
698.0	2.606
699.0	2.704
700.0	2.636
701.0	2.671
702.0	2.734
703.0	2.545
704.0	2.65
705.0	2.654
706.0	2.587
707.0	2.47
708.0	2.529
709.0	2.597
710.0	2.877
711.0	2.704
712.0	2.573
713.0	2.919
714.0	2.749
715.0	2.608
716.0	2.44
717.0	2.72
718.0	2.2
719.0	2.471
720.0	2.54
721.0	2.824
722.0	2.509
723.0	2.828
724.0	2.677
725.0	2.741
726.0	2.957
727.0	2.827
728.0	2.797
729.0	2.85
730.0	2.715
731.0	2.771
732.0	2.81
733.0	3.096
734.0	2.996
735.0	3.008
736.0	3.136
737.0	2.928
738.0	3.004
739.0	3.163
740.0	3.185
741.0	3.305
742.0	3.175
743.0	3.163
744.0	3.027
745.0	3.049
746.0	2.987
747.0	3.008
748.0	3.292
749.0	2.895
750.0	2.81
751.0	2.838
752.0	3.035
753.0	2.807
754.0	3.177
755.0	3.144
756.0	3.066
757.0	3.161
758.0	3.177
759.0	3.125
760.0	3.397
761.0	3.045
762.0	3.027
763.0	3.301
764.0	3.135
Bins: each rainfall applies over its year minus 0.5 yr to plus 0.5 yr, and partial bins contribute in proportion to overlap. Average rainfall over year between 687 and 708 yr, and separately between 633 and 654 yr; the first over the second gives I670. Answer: 1.47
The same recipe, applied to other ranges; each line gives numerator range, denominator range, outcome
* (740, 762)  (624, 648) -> 1.98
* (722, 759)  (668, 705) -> 1.34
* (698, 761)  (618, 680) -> 1.66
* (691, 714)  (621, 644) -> 1.70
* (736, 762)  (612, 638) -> 2.13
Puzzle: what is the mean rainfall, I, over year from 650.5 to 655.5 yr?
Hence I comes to 1.88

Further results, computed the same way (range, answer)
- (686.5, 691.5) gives 2.18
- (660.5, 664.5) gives 1.83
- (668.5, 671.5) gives 2.07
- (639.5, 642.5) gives 1.68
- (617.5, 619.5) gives 1.37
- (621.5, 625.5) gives 1.4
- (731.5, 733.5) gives 2.95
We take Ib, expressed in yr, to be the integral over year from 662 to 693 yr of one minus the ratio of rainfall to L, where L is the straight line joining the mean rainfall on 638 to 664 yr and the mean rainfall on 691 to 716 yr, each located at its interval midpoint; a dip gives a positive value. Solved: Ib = 2.0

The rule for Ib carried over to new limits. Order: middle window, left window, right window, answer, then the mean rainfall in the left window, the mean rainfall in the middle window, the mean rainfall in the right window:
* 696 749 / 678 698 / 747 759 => -3.1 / 2.19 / 2.79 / 3.04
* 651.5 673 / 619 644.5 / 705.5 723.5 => 0.2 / 1.51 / 1.9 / 2.62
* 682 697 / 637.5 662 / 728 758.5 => 0.5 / 1.75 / 2.22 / 3.02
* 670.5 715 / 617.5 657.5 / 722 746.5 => 0.9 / 1.6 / 2.33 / 2.96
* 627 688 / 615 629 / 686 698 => 1.5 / 1.42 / 1.82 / 2.31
